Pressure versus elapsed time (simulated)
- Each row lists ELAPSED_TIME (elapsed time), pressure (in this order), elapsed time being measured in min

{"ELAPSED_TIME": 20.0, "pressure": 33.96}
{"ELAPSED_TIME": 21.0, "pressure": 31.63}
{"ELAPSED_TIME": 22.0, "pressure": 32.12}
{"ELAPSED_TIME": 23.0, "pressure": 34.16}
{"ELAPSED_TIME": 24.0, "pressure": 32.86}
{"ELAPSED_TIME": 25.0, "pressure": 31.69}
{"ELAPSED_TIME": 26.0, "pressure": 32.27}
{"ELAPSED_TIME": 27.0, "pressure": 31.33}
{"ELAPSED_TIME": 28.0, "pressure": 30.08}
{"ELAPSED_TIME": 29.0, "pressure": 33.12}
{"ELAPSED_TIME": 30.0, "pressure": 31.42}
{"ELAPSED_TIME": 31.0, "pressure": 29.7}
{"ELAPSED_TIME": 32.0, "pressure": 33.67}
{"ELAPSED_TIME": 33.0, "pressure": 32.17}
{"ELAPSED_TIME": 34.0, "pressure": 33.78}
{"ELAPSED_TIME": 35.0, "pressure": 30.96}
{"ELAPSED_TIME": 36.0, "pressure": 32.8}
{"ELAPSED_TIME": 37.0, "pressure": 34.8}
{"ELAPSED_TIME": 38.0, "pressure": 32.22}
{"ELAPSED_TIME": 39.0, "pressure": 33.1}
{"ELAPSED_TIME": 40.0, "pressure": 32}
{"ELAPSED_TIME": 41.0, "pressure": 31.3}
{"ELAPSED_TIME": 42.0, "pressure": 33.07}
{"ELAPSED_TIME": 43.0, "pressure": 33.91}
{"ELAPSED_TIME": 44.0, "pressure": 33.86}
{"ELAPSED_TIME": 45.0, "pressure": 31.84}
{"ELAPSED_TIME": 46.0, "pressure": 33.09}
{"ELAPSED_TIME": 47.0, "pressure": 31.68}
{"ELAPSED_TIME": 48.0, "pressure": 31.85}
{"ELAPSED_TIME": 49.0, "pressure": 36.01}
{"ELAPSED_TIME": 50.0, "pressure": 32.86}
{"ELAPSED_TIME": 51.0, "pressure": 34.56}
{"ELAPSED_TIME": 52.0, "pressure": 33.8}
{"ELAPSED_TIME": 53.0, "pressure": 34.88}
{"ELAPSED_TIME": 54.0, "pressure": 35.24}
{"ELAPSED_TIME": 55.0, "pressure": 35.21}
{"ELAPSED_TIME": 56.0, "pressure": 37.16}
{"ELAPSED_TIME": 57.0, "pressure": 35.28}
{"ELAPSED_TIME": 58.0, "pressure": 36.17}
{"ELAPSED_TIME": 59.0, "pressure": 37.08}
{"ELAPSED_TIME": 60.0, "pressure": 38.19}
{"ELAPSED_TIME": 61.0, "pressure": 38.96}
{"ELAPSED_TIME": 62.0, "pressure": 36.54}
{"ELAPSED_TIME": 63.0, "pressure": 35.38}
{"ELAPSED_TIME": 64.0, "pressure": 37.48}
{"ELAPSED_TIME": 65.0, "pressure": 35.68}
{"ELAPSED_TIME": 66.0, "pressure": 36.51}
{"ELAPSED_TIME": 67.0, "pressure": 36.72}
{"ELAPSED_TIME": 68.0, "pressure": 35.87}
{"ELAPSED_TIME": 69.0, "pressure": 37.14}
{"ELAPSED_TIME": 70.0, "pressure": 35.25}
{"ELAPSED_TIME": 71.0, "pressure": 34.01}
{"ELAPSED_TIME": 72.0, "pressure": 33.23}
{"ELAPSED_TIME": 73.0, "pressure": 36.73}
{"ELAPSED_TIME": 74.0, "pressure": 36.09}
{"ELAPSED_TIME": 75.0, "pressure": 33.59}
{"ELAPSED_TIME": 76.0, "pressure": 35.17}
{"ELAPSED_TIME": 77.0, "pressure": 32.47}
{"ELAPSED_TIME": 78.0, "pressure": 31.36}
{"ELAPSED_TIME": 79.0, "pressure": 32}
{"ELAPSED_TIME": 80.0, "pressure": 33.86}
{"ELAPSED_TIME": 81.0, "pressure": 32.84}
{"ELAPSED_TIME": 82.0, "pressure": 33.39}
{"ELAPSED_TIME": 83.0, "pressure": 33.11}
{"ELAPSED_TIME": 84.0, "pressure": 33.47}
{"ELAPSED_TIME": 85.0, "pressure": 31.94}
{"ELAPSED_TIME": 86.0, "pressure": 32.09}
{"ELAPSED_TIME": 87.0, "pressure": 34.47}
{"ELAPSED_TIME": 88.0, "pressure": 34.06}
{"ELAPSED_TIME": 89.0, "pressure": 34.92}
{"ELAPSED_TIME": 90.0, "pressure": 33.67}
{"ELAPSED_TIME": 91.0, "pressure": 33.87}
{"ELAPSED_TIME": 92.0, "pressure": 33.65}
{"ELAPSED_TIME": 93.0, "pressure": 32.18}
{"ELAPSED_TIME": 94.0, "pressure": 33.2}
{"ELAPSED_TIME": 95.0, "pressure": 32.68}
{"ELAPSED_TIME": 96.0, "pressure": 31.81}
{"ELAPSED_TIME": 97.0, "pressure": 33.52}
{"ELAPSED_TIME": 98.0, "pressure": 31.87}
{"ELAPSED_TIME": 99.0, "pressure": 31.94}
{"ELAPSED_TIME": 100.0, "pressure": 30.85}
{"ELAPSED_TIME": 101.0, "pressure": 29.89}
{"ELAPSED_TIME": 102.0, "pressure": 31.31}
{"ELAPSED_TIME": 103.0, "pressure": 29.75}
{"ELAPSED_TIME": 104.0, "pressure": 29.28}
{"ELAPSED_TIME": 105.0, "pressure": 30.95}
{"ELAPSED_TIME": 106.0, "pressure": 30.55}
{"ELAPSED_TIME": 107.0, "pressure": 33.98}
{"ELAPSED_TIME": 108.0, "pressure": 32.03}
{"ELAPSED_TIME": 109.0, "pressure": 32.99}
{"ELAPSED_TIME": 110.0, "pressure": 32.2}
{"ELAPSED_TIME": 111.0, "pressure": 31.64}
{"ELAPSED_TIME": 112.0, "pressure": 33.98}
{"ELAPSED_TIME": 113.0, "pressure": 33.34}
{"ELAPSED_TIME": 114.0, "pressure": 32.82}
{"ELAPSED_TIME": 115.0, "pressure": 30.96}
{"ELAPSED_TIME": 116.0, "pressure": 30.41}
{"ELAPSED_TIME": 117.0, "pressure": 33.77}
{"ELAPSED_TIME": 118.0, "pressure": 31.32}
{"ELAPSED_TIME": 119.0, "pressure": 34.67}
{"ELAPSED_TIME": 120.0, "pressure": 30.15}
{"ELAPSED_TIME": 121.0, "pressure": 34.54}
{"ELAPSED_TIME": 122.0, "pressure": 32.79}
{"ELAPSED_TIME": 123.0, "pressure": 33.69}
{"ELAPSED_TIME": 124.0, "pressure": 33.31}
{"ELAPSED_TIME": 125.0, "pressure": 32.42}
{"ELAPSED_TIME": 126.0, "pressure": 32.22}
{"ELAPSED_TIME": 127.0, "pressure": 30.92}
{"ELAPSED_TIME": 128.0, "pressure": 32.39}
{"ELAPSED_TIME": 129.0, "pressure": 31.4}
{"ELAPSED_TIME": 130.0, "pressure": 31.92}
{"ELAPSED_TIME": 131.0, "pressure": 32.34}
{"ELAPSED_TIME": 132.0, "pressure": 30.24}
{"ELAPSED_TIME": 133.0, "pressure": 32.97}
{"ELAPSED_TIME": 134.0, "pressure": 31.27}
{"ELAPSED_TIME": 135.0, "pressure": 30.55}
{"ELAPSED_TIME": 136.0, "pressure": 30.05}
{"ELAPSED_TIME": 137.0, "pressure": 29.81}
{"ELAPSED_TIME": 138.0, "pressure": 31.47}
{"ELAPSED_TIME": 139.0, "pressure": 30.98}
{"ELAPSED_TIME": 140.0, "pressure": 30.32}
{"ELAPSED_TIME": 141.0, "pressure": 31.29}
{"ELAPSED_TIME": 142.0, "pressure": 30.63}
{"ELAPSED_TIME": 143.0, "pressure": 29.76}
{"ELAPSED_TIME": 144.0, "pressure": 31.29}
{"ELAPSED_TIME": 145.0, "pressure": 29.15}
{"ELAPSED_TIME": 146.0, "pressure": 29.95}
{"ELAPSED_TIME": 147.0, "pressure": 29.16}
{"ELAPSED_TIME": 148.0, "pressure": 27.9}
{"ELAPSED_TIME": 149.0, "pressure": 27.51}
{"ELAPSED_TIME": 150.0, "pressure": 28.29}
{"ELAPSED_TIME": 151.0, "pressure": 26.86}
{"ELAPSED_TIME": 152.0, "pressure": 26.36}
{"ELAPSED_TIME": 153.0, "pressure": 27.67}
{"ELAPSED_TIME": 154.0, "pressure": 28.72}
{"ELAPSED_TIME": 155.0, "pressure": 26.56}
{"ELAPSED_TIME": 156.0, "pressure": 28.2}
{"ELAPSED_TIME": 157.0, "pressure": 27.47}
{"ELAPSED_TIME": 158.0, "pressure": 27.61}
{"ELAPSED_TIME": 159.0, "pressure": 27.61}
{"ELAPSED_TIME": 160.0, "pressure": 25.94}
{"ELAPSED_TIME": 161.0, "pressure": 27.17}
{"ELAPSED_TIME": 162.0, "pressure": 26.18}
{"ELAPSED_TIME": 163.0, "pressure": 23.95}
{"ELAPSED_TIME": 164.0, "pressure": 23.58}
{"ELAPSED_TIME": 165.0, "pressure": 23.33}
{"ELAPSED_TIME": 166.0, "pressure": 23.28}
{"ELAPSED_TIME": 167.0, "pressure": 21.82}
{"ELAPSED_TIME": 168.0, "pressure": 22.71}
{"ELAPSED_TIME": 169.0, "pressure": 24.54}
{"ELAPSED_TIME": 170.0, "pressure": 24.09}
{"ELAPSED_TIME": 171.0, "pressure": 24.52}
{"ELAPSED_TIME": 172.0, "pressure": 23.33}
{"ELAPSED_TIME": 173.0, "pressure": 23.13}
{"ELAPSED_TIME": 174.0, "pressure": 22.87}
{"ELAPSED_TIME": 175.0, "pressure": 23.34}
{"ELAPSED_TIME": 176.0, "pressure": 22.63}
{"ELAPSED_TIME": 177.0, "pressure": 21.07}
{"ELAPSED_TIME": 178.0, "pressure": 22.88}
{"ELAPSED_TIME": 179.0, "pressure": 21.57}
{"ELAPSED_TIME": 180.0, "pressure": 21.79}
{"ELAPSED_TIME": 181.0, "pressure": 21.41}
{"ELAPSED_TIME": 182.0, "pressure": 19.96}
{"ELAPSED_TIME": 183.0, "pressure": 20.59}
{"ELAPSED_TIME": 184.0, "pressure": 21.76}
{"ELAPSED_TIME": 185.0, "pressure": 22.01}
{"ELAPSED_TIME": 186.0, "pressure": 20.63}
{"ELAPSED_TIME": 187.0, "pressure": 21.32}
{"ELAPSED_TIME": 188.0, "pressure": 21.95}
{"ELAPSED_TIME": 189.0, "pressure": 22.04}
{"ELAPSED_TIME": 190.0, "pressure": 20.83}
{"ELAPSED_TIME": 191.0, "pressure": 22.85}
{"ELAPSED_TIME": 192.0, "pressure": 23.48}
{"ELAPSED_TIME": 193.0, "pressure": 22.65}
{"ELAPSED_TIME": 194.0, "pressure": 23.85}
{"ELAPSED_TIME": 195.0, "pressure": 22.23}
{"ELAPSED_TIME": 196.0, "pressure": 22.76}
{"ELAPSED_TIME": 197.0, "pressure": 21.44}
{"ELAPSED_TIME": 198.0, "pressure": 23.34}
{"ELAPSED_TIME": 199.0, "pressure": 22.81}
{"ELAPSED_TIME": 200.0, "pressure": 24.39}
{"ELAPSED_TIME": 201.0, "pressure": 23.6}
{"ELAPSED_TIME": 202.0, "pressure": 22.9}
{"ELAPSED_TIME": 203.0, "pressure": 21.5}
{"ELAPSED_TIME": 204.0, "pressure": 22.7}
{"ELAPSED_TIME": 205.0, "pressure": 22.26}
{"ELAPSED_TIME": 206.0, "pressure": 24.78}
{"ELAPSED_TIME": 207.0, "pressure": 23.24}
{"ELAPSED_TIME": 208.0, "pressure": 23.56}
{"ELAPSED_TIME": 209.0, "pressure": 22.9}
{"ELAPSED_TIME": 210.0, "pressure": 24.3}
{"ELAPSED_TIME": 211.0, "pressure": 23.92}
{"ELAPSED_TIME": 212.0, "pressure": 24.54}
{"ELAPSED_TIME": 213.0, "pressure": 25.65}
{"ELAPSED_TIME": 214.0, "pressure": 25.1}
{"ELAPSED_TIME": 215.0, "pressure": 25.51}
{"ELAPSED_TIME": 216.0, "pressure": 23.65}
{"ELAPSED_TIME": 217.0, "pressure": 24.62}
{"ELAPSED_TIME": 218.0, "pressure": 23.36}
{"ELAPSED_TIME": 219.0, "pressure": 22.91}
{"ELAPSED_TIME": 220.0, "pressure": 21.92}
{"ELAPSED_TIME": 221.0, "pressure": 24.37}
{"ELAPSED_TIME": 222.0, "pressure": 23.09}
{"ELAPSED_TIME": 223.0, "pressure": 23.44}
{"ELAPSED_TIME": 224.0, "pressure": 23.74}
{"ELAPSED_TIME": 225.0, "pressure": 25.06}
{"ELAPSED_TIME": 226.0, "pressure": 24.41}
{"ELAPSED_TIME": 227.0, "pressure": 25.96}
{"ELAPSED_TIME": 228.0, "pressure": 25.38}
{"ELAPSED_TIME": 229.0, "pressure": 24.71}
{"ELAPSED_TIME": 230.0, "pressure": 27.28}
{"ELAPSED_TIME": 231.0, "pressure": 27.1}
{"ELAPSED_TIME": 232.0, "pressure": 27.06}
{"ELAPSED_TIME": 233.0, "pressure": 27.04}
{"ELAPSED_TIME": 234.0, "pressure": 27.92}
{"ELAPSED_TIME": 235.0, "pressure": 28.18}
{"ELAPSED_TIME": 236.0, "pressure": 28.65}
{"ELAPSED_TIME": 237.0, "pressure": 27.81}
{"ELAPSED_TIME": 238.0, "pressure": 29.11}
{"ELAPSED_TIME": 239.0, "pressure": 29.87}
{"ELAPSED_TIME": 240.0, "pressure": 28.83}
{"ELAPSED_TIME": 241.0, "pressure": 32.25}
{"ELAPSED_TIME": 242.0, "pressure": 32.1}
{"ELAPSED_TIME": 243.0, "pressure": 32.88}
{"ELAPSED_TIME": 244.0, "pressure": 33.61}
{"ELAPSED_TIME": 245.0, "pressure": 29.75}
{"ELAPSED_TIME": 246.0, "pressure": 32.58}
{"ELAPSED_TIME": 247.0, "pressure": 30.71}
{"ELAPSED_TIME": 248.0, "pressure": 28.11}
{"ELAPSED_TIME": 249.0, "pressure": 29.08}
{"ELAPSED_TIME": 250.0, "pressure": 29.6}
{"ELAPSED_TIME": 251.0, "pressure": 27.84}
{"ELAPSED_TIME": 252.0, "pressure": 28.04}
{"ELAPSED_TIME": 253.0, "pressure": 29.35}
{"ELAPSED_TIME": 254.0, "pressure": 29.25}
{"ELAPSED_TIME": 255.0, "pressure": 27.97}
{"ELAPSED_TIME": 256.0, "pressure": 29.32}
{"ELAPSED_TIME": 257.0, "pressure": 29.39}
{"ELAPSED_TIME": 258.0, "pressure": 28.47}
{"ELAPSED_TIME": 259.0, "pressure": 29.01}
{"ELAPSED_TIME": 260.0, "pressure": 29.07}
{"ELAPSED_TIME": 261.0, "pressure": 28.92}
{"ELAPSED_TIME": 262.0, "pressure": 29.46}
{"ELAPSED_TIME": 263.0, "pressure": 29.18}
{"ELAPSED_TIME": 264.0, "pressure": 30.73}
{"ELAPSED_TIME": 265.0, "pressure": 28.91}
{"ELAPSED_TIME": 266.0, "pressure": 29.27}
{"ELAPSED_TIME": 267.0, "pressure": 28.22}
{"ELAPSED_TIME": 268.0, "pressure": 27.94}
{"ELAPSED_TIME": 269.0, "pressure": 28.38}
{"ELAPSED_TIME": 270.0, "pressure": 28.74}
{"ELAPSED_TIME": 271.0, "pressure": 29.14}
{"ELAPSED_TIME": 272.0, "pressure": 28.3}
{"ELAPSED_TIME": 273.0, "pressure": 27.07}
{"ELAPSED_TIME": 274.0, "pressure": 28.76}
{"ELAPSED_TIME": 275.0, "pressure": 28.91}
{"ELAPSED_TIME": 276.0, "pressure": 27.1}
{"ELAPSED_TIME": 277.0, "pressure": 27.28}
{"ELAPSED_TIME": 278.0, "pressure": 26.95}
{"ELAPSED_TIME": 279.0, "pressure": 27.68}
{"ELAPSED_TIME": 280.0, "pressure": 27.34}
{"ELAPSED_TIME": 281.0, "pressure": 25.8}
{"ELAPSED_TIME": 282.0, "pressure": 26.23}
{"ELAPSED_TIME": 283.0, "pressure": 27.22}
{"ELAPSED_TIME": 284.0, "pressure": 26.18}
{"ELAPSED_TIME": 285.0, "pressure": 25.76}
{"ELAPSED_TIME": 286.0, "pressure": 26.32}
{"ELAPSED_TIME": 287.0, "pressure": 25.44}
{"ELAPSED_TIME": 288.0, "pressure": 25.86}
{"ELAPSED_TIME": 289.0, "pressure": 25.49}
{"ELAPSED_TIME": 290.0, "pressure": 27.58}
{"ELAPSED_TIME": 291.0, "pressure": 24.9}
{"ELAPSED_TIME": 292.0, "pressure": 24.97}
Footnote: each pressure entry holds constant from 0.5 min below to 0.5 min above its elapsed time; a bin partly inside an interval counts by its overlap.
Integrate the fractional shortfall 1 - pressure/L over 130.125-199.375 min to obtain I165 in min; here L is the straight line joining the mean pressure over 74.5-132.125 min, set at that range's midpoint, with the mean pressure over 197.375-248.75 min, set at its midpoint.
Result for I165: 8.6 min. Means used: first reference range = 32.5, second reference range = 26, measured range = 25.6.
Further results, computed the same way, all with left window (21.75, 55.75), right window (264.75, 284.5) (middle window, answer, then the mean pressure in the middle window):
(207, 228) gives 3.5 min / 24.1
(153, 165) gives 1.5 min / 26.5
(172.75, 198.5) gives 6.6 min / 22.1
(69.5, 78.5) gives -0.6 min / 34.2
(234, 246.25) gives -0.8 min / 30.3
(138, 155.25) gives 0.8 min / 29.1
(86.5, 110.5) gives -0.5 min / 32.3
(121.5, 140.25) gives -0.5 min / 31.7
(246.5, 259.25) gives -0.3 min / 28.9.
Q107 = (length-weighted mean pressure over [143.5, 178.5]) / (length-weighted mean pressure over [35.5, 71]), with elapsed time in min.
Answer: 0.74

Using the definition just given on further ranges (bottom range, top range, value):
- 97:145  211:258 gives 0.86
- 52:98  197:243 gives 0.73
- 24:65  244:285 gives 0.85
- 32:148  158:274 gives 0.78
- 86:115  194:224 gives 0.73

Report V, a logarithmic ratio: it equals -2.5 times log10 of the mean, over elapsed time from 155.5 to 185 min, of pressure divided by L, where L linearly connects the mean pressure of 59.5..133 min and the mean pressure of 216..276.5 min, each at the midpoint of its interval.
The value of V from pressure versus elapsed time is 0.28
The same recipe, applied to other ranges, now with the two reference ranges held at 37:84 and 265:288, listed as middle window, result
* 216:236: 0.16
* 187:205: 0.31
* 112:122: 0.00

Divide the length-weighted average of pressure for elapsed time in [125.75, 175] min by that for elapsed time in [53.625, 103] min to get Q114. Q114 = 0.82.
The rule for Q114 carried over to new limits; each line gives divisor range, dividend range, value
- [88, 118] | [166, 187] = 0.69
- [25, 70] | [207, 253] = 0.79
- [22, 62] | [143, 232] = 0.72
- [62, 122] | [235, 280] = 0.88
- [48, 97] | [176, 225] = 0.66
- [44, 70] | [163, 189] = 0.63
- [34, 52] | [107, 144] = 0.97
